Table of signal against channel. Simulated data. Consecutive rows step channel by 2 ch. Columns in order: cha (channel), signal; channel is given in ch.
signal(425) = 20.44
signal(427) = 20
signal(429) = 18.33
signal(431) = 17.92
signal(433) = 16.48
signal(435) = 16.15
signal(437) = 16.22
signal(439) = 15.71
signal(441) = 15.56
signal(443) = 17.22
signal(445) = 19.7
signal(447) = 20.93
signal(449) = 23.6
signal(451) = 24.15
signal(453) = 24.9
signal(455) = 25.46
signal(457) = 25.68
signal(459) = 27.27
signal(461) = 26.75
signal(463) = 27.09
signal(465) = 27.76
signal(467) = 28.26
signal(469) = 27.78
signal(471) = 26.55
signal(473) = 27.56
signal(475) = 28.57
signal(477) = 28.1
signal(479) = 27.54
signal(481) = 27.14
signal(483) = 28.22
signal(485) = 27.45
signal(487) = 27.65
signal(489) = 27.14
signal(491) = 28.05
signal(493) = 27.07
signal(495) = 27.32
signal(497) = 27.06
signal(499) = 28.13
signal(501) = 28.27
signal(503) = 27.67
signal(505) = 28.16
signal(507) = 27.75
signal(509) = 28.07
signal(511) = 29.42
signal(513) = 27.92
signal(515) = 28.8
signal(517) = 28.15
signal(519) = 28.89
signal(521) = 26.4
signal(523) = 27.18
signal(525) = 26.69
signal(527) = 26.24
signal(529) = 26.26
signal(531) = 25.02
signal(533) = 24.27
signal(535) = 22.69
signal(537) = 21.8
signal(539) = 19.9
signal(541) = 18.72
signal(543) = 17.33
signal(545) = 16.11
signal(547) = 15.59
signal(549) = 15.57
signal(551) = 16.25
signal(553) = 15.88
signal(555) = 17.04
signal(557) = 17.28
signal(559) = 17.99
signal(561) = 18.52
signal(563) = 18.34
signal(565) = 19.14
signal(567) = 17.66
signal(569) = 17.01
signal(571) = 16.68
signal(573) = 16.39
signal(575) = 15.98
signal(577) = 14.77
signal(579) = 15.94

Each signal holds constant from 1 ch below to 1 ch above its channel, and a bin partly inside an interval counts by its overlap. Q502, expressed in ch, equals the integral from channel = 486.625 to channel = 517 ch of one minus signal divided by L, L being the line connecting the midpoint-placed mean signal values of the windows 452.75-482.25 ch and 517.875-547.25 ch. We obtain -3.6 ch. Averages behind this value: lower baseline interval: 27.2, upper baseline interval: 23.1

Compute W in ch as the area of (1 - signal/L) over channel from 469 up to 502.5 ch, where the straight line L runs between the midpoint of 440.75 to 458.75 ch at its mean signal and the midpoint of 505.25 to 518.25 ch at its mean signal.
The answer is -2.3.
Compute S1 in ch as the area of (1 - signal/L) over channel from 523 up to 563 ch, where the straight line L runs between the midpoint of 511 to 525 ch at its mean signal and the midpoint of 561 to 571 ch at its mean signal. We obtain 4.8 ch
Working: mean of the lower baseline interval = 27.9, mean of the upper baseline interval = 18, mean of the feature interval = 20.1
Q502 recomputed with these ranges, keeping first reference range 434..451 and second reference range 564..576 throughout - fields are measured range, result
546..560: 0.65 ch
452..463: -4.67 ch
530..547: -2.86 ch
